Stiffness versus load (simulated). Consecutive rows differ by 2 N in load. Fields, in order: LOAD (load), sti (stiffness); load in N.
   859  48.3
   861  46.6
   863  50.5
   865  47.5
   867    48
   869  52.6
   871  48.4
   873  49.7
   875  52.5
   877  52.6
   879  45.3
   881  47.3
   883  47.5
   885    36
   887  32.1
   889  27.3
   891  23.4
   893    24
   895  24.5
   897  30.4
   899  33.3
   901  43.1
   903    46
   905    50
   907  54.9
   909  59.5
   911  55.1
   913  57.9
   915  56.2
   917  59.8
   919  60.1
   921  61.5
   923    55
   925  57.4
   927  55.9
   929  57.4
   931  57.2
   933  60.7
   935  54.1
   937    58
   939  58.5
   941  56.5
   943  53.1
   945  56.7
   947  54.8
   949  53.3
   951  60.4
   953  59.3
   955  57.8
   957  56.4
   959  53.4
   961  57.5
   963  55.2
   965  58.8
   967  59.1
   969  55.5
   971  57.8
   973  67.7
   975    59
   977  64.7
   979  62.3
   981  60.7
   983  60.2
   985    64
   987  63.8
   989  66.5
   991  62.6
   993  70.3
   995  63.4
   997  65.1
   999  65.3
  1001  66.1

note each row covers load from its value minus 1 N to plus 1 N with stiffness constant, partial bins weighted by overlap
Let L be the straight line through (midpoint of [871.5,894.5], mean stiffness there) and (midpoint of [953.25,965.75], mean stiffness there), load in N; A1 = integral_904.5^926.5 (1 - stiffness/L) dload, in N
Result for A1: -4.8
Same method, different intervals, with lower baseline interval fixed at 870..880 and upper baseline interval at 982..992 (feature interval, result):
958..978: 0.7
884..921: 6.9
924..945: 0.0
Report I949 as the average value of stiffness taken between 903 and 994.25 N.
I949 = 58.5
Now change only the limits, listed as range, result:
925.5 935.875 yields 57.1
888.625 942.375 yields 49.8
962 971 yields 57.2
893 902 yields 31.8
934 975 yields 57.2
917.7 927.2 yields 58.2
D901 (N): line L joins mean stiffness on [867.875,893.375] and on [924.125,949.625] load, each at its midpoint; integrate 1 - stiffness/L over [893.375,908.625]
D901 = 2.3 N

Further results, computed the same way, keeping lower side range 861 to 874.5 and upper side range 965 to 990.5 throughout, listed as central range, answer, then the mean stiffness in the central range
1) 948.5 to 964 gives 0.6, 56.8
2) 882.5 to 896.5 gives 5.9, 30.1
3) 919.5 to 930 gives -0.3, 57.6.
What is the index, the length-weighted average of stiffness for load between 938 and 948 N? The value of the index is 55.9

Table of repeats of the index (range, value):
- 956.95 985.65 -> 59.5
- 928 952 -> 56.7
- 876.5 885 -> 46.5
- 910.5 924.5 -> 58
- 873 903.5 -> 37.9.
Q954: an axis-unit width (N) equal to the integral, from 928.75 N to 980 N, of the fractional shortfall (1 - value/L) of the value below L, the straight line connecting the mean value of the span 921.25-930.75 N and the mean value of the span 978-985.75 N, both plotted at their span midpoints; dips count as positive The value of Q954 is 1.25 N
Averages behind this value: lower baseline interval 56.9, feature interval 57.9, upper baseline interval 61.7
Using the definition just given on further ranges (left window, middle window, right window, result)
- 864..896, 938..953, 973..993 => -0.32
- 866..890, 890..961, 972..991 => 2.17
